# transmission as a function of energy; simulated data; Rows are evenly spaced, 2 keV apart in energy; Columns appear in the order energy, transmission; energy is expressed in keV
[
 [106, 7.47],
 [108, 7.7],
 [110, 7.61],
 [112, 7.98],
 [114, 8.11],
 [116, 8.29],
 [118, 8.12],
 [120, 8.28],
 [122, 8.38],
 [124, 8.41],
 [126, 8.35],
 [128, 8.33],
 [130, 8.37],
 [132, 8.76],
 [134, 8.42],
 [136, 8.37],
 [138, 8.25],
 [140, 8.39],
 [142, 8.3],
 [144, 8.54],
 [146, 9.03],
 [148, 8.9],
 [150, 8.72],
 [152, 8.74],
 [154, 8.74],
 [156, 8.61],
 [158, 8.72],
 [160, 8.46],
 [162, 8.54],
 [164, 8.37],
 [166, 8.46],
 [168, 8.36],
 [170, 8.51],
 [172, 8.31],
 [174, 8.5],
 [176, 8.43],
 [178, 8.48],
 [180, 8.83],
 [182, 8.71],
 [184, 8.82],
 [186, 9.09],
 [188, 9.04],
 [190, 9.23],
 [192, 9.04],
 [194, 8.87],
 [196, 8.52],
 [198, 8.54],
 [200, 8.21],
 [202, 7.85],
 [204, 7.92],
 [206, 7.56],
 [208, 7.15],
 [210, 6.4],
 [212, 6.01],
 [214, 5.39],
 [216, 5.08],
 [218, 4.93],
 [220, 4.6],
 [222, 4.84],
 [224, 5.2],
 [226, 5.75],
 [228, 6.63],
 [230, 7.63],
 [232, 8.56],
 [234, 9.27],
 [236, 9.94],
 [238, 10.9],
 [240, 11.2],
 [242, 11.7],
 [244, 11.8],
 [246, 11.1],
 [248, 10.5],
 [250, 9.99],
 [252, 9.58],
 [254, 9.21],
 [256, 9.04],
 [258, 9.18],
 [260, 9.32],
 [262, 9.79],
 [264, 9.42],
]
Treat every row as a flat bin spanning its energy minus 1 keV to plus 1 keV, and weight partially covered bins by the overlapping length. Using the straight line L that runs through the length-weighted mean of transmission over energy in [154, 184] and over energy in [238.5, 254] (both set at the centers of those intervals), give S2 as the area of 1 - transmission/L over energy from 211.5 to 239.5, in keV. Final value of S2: 9.2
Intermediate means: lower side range 8.54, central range 6.86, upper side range 10.7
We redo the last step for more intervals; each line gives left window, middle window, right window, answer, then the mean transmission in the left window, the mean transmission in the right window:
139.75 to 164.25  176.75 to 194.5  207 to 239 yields -2.6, 8.63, 6.77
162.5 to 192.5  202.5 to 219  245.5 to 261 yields 5.0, 8.67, 9.7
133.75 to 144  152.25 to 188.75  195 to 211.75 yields -2.6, 8.36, 7.69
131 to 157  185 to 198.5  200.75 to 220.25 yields -3.7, 8.6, 6.38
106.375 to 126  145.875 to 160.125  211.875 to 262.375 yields -1.0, 8.09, 8.37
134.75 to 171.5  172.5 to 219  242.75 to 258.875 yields 6.7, 8.55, 10.1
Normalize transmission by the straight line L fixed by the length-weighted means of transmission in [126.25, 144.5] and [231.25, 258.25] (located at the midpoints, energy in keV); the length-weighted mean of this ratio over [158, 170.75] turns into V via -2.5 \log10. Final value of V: 0.05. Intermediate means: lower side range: 8.41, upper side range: 10.2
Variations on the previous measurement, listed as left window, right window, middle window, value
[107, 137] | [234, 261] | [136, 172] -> 0.023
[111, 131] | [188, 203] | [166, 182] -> 0.004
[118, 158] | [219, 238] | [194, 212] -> -0.028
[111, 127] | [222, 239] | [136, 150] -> -0.055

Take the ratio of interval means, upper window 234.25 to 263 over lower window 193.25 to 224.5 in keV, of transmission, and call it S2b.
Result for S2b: 1.52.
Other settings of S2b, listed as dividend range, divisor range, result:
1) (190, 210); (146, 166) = 0.94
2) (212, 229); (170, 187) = 0.62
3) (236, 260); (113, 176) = 1.22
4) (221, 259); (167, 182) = 1.06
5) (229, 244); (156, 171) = 1.18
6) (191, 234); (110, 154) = 0.82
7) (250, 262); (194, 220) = 1.35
